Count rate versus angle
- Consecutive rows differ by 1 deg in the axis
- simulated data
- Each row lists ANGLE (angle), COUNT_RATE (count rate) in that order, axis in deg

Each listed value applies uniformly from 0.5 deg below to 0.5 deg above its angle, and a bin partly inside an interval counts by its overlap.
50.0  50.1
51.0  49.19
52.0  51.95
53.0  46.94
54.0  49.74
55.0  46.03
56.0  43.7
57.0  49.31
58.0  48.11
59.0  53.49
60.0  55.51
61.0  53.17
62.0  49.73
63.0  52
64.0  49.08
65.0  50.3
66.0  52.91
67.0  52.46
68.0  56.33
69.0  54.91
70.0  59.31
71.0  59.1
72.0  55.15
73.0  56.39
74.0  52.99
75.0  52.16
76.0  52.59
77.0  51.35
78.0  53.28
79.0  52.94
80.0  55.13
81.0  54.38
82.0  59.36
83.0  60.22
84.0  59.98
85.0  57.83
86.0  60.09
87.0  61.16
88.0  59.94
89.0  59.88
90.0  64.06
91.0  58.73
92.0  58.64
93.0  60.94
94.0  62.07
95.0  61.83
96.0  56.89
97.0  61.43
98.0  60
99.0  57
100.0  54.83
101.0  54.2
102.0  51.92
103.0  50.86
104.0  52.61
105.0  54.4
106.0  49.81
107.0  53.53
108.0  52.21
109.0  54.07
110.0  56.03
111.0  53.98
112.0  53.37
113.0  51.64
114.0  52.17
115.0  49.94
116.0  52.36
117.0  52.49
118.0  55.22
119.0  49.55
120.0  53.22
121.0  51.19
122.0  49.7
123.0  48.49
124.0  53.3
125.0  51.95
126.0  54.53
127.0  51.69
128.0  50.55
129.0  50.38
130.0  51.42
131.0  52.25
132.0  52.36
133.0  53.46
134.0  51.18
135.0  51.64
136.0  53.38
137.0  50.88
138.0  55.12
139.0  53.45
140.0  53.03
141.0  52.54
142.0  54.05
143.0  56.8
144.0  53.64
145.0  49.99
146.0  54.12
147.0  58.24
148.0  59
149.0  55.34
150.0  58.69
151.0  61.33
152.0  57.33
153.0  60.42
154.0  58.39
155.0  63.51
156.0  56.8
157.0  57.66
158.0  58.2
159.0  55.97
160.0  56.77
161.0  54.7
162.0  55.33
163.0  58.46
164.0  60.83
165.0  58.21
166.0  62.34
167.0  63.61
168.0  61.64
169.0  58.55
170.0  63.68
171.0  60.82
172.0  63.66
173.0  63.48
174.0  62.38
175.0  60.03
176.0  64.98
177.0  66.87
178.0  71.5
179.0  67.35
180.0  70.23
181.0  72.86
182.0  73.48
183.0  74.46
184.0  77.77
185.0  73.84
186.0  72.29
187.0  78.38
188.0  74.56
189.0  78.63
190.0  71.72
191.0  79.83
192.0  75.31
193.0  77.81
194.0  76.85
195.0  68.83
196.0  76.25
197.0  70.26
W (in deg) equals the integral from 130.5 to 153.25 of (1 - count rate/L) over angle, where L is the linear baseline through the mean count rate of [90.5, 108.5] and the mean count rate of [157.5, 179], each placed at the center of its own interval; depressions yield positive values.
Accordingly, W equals 1.8 deg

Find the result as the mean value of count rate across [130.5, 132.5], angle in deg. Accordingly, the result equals 52.3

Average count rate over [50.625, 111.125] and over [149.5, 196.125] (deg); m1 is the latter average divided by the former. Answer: 1.2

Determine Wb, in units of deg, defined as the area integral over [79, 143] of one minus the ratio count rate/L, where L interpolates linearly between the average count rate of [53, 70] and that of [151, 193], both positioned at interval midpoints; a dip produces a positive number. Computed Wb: 3.0 deg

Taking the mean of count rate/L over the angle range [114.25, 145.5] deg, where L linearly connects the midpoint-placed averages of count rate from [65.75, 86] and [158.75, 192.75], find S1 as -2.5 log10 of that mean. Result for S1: 0.18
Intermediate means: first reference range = 55.6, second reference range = 66.8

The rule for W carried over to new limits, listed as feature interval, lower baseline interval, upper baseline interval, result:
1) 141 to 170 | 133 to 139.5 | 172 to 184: 0.92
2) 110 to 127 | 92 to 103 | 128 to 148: 0.98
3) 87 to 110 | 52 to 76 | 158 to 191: -0.20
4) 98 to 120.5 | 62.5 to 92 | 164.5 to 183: 2.24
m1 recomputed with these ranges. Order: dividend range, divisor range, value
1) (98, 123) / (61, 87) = 0.96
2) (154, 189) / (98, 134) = 1.23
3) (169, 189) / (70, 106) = 1.21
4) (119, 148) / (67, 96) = 0.92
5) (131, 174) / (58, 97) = 1.02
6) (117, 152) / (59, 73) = 0.99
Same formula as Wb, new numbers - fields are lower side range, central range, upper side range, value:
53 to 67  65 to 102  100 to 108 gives -4.0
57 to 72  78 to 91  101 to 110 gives -1.4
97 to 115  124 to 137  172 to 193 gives 1.6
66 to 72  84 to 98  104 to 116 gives -1.5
